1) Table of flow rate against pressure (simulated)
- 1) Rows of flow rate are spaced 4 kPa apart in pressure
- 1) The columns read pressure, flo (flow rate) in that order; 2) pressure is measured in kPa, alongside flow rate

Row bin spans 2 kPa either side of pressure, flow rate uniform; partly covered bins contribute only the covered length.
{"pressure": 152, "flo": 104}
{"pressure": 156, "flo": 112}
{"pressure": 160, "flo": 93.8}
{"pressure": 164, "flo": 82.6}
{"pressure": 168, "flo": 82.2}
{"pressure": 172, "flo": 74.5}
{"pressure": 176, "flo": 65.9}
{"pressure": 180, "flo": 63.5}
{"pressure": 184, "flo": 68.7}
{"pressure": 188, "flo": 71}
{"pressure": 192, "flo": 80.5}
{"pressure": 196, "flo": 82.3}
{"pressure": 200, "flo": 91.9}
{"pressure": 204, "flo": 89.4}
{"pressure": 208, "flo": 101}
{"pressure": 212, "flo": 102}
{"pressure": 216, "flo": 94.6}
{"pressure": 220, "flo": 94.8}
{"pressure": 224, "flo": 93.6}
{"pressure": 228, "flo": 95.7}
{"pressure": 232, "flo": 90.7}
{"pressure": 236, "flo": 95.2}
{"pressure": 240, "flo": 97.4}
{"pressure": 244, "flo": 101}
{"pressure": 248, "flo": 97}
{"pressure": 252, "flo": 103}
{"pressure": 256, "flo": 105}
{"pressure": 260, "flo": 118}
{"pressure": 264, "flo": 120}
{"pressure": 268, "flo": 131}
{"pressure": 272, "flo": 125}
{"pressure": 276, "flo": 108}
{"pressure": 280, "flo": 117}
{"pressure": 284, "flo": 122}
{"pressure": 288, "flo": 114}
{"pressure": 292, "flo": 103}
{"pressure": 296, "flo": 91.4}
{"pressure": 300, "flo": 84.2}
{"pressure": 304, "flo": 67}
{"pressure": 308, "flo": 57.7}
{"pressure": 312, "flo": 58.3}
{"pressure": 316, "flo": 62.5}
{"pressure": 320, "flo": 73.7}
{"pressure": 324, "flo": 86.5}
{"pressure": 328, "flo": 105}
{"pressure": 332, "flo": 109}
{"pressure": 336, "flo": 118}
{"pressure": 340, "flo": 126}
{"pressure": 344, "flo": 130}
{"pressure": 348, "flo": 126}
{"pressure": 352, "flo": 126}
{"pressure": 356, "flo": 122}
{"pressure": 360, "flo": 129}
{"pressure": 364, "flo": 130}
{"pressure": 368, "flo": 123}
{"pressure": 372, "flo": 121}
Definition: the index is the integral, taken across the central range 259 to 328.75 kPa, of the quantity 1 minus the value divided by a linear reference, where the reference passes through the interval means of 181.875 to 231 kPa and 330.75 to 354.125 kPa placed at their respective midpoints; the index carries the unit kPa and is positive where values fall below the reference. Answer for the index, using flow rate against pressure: 8.31 kPa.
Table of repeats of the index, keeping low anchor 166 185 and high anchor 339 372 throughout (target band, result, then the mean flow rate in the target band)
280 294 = -1.1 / 114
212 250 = -3.4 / 95.9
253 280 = -5.0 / 117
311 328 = 6.0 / 75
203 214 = -2.3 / 98.2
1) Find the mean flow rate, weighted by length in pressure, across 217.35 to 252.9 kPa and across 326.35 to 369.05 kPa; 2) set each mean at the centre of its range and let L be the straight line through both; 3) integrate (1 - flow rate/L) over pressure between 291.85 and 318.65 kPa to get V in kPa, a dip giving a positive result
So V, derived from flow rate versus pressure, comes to 9.4 kPa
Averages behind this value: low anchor 96.3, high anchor 122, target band 72.9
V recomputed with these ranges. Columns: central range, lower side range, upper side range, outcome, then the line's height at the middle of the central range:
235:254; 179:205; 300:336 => -4.77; 79.1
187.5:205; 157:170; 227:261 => 1.76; 93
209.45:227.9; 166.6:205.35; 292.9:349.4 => -3.64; 80.5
